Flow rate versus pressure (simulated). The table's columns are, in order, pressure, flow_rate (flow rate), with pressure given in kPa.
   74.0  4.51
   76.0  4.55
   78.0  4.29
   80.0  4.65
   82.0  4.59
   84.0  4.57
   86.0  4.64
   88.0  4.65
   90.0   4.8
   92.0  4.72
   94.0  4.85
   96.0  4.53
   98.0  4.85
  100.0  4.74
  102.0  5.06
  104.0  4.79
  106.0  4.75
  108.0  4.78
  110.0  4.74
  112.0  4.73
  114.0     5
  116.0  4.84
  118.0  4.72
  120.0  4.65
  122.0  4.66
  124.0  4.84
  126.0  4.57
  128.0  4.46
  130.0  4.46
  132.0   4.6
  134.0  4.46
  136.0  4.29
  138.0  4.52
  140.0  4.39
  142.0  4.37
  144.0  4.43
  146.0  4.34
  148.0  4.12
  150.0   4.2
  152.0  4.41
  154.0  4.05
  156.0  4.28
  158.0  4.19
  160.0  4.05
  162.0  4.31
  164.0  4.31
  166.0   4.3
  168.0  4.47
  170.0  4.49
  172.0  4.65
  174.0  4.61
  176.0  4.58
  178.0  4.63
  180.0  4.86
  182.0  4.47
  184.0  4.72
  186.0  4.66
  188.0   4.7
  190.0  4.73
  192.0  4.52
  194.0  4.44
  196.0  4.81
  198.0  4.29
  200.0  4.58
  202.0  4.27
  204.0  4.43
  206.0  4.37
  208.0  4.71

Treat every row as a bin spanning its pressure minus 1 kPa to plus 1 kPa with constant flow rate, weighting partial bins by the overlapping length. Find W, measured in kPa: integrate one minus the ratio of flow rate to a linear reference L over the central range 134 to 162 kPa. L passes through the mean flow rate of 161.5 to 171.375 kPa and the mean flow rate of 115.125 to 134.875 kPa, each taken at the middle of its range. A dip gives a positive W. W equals 1.3 kPa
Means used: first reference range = 4.63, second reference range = 4.39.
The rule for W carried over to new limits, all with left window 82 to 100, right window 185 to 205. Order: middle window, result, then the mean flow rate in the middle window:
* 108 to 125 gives -0.4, 4.77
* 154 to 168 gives 1.1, 4.24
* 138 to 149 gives 0.6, 4.35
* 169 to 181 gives -0.2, 4.64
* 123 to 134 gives 0.2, 4.57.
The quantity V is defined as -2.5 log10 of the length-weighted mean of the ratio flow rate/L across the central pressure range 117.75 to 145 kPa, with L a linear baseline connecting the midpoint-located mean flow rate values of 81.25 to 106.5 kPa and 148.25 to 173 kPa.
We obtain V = -0.01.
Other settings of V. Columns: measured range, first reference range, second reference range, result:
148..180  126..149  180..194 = 0.038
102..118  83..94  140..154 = -0.062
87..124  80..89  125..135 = -0.048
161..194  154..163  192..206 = -0.059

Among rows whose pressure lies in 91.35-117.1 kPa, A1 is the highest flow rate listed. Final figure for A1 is 5.06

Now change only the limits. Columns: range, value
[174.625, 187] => 4.86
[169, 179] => 4.65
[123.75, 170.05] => 4.84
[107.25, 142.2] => 5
